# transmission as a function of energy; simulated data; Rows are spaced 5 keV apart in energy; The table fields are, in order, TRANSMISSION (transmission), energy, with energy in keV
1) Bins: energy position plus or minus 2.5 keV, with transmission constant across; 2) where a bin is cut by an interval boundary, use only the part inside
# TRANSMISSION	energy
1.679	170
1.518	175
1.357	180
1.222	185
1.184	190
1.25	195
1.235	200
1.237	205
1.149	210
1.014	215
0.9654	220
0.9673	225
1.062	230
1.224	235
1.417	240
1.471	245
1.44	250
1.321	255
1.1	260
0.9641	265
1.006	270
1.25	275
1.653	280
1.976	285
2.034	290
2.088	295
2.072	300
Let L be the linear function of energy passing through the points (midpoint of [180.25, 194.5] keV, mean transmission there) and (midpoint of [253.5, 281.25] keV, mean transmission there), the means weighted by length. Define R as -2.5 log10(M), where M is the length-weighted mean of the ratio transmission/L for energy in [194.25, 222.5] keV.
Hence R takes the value 0.08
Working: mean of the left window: 1.23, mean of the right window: 1.19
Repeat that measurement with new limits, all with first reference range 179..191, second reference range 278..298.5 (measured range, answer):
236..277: 0.353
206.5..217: 0.285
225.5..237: 0.374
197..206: 0.106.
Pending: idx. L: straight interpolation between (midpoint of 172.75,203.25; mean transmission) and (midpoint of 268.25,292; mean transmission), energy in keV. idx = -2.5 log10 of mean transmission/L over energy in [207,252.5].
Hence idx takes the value 0.20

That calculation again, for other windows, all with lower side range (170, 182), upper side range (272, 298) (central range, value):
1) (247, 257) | 0.22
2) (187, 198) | 0.25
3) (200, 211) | 0.29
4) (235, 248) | 0.19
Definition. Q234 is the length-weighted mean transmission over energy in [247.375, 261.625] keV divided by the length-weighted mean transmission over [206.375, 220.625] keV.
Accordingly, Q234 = 1.2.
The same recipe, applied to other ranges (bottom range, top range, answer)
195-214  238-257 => 1.18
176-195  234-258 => 1.08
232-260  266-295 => 1.19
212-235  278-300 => 1.90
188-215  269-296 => 1.41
